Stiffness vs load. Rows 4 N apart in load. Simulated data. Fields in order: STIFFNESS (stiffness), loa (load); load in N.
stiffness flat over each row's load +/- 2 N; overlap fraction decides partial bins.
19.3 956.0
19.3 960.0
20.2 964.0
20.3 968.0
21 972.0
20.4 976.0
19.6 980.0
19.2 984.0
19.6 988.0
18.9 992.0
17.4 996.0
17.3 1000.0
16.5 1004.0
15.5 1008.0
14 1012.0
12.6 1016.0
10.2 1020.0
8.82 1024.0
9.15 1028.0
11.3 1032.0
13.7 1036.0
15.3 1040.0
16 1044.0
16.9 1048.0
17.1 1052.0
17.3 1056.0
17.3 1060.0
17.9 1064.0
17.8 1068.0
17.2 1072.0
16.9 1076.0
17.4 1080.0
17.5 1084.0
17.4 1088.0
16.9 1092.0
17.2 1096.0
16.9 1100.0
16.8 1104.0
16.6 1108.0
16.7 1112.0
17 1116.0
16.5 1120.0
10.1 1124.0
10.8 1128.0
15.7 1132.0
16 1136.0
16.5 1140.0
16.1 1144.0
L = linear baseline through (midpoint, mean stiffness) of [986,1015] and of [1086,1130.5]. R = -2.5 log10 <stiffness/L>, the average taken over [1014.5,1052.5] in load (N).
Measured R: 0.26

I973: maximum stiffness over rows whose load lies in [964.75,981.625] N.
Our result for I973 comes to 21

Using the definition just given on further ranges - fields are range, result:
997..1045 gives 17.3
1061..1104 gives 17.9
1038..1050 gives 16.9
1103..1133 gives 17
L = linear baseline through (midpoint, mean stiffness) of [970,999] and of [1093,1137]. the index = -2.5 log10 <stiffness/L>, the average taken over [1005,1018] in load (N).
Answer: 0.29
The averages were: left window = 19.4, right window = 15.5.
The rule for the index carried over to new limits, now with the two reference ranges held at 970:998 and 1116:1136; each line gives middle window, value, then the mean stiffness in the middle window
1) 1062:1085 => -0.10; 17.4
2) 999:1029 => 0.37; 13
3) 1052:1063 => -0.05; 17.3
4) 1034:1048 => 0.13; 15.3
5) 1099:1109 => -0.14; 16.8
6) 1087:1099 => -0.13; 17.1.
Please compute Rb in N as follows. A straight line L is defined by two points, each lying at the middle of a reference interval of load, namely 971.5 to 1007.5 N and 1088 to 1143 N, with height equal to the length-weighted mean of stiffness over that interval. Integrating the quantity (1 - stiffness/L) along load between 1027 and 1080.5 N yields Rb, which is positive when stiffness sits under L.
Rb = 3.9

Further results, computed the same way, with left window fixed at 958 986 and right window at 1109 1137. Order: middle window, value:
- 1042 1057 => 0.4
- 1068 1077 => -0.4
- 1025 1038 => 4.9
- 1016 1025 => 4.0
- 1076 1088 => -0.9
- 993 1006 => 1.3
